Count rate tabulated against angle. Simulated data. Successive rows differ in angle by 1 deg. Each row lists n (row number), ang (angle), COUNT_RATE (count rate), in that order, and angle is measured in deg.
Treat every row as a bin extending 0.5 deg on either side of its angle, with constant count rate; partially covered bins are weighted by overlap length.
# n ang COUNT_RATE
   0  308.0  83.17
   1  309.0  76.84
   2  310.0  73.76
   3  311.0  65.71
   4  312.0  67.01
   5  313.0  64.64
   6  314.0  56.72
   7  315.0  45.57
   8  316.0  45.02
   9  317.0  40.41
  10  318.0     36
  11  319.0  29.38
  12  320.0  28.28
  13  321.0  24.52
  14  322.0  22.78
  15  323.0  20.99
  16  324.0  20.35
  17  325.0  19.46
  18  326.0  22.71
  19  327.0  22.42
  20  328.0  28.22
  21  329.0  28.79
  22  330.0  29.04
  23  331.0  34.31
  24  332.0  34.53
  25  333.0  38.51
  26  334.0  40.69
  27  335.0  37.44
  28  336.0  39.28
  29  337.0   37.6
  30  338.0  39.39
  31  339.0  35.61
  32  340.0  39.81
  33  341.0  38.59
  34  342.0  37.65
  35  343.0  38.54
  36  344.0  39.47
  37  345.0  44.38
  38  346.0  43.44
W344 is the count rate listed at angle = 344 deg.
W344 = 39.47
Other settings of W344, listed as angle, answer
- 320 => 28.28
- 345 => 44.38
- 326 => 22.71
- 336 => 39.28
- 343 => 38.54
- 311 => 65.71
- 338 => 39.39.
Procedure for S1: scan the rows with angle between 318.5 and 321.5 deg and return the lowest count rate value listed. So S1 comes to 24.52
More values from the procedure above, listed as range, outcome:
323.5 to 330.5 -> 19.46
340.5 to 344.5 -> 37.65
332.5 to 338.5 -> 37.44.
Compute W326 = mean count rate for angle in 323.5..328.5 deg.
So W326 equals 22.6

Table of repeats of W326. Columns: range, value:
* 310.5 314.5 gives 63.5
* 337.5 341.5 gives 38.4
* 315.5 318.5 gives 40.5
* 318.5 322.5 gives 26.2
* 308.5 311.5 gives 72.1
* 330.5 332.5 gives 34.4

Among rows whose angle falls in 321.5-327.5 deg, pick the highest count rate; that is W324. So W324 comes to 22.78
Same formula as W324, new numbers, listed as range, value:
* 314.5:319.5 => 45.57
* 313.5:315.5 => 56.72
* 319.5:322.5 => 28.28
